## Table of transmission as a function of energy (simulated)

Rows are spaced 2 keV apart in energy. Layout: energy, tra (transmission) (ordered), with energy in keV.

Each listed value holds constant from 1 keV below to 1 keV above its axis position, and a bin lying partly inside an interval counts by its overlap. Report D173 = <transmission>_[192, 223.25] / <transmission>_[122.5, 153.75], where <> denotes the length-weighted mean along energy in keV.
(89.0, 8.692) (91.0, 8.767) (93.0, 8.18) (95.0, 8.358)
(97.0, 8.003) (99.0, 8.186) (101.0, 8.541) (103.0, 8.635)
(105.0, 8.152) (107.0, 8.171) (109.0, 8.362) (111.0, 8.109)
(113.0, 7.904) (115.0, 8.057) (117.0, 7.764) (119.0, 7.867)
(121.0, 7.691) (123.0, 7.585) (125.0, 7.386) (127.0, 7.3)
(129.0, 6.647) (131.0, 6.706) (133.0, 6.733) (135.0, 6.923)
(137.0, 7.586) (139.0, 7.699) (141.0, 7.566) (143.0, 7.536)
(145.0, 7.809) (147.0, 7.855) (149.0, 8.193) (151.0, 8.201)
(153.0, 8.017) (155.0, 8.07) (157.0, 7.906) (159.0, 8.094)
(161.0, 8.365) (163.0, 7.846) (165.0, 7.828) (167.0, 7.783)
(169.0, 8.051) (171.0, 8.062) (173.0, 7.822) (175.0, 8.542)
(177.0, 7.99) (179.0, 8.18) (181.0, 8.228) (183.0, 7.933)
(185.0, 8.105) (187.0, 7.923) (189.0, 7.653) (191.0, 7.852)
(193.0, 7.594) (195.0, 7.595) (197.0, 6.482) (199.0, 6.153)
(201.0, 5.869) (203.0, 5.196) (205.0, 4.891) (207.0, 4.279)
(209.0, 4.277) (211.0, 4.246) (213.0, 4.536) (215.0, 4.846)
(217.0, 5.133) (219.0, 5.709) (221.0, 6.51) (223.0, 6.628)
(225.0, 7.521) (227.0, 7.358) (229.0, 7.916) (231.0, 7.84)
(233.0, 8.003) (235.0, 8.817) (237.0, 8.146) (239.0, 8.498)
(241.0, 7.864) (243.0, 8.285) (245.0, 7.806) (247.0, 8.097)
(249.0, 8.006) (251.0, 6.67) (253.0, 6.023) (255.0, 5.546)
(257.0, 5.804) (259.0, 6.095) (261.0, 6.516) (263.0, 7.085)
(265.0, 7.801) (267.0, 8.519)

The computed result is 0.7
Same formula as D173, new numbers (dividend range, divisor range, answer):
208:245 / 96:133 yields 0.87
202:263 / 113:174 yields 0.85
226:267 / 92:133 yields 0.95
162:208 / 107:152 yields 0.96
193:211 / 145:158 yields 0.70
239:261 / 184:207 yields 1.05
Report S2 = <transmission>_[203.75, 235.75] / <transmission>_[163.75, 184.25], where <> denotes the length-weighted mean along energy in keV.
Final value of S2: 0.76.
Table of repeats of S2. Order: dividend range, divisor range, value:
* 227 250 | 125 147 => 1.11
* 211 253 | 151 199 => 0.90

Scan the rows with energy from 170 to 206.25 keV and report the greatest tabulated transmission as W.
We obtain 8.542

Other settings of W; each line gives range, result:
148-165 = 8.365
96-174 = 8.635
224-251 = 8.817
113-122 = 8.057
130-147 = 7.855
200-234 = 8.003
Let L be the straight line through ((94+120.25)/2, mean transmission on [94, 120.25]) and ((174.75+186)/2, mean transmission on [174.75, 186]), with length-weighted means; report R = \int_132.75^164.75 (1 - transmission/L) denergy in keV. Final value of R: 1.4 keV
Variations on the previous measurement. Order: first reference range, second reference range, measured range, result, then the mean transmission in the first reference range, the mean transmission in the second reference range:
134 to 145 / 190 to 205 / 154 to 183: -4.2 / 7.49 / 6.56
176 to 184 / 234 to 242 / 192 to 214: 7.0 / 8.08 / 8.33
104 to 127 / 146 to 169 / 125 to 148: 1.9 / 7.89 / 8.02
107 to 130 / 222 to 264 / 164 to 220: 5.8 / 7.72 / 7.36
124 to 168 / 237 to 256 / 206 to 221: 5.3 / 7.64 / 7.46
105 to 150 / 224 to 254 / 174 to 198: -0.4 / 7.62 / 7.79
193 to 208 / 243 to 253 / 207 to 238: 1.4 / 5.9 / 7.55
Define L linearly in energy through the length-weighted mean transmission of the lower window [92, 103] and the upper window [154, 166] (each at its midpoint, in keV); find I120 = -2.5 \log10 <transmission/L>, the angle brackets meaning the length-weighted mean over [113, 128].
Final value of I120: 0.07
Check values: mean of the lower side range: 8.29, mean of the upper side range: 8.02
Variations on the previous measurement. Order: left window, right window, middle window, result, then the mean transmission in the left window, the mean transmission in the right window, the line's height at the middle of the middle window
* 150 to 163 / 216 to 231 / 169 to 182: -0.06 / 8.09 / 6.76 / 7.71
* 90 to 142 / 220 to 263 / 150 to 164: -0.06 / 7.8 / 7.33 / 7.65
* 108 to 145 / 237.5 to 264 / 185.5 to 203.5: 0.05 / 7.53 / 7.12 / 7.31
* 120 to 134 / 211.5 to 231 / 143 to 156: -0.15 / 7.15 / 6.27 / 6.94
